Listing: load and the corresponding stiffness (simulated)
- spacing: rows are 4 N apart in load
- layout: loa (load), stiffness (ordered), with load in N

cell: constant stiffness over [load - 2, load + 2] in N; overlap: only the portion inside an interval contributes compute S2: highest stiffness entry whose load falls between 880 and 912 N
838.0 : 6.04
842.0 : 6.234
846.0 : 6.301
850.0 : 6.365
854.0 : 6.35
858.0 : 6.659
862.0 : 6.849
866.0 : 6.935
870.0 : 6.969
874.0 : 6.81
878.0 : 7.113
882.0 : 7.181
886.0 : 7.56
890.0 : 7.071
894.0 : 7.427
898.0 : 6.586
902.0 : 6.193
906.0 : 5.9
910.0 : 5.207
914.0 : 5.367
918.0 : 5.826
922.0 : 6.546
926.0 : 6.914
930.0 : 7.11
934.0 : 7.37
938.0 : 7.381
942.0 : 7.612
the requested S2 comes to 7.56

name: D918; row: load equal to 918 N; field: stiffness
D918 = 5.826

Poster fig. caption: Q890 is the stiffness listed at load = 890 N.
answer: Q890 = 7.071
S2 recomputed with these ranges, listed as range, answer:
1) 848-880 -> 7.113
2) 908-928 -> 6.914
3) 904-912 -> 5.9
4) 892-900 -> 7.427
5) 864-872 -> 6.969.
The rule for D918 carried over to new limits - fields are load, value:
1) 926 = 6.914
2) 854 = 6.35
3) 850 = 6.365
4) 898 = 6.586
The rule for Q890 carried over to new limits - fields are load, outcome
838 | 6.04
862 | 6.849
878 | 7.113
